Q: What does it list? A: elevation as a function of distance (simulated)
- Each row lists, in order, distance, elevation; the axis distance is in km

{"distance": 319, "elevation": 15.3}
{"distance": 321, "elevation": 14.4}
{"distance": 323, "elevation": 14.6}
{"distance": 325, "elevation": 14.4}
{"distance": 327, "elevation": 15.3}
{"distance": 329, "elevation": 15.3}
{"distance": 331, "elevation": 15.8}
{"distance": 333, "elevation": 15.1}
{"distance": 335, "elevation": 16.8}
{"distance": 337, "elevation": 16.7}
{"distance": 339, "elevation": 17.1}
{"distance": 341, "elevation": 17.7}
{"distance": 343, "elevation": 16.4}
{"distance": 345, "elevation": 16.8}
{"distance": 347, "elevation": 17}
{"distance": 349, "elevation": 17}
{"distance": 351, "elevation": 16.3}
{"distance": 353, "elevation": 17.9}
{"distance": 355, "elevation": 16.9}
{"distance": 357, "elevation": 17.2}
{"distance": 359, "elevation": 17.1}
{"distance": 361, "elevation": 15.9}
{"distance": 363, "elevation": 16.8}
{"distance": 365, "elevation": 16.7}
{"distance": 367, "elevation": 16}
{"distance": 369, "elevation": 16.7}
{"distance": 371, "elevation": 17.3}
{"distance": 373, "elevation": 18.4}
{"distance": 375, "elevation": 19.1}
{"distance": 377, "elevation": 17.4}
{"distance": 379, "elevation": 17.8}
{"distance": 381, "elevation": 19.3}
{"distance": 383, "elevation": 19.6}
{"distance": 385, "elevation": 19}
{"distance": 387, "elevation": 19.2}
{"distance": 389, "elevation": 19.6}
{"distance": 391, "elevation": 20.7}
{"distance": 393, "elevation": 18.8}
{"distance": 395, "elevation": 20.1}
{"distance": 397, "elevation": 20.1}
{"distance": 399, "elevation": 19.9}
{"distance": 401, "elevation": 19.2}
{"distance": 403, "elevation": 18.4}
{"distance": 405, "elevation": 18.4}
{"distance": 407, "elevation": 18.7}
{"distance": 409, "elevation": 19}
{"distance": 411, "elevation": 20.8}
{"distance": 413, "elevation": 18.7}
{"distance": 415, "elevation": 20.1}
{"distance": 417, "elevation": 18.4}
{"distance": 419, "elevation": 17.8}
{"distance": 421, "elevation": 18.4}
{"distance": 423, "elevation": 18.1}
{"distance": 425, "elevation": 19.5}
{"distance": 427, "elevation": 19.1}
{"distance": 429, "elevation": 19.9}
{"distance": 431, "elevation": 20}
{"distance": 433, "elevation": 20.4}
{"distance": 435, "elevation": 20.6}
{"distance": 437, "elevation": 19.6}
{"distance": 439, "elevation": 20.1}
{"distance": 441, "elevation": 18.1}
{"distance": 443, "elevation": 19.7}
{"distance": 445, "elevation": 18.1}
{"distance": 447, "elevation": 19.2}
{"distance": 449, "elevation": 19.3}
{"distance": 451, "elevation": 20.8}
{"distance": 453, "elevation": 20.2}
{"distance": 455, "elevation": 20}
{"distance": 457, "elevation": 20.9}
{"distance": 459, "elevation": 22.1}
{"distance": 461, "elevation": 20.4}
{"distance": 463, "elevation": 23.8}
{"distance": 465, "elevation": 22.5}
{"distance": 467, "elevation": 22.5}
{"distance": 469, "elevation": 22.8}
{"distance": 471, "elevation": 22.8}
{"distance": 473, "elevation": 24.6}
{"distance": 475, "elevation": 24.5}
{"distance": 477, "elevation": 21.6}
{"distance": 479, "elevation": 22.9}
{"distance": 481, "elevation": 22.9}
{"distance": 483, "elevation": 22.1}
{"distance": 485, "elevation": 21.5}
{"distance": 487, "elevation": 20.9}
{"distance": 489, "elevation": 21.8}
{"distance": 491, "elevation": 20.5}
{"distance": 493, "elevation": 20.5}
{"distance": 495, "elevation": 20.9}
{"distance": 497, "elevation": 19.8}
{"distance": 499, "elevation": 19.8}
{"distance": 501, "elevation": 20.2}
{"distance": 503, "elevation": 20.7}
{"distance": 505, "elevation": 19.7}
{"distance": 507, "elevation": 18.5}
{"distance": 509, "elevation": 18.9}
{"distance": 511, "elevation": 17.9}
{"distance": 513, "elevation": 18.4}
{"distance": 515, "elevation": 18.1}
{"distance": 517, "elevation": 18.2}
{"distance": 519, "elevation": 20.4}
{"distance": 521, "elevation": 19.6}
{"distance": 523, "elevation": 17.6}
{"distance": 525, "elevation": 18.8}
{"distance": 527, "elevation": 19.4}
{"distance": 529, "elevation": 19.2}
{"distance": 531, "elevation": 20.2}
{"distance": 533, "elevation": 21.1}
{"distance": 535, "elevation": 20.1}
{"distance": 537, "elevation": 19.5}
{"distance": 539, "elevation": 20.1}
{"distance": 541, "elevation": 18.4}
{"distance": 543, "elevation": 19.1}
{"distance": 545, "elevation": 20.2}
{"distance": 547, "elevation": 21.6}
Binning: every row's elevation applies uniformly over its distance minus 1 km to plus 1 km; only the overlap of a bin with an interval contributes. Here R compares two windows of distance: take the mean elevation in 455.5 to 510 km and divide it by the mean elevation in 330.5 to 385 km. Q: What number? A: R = 1.2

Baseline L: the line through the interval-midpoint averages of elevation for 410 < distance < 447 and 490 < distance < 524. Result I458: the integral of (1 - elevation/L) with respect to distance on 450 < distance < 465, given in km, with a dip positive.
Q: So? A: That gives -1.49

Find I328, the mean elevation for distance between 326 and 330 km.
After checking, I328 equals 15.3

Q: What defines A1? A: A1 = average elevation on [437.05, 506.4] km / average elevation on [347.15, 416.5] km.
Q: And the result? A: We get 1.1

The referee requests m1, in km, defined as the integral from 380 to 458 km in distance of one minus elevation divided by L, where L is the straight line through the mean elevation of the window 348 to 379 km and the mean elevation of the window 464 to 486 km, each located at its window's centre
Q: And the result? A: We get 1.8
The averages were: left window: 17.1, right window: 22.8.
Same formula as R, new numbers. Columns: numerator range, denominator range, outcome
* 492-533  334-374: 1.14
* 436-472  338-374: 1.22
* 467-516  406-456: 1.08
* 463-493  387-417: 1.15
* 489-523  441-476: 0.92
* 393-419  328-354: 1.16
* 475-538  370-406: 1.06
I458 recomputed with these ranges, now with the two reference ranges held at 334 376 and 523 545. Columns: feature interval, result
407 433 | -1.8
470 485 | -3.4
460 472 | -2.5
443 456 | -0.9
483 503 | -1.9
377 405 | -2.7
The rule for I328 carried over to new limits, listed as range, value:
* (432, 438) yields 20.2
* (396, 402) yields 19.7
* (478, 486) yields 22.4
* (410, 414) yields 19.8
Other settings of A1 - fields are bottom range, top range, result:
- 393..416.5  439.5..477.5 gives 1.10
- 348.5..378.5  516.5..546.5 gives 1.14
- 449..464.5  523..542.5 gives 0.93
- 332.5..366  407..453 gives 1.15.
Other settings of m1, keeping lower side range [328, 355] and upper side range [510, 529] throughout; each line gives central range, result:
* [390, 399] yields -1.4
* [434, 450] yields -1.4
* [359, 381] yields -0.4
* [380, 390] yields -1.3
